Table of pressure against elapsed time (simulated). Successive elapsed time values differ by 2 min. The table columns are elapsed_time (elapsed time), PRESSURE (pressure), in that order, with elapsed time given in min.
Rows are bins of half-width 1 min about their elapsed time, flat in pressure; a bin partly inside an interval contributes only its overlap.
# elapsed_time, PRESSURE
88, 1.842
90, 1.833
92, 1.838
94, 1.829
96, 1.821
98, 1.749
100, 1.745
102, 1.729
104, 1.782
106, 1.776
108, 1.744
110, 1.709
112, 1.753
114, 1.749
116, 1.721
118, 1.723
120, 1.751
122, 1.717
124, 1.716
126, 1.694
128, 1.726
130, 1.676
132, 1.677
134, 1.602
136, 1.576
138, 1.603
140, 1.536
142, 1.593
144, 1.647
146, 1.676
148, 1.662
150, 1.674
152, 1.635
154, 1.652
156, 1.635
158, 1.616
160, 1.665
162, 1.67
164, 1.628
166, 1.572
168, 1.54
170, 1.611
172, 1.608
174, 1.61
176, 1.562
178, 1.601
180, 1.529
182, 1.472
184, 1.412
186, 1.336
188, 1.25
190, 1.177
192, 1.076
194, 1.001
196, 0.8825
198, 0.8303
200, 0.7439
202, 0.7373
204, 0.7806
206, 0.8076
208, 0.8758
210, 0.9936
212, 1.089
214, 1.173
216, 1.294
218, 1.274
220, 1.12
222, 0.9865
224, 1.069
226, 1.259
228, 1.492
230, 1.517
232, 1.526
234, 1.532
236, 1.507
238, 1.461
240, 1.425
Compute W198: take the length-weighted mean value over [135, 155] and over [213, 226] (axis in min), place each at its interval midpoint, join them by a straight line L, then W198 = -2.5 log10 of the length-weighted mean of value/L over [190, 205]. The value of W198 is 0.42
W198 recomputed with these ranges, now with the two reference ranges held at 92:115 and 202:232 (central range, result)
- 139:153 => -0.07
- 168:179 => -0.16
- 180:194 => 0.01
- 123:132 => -0.05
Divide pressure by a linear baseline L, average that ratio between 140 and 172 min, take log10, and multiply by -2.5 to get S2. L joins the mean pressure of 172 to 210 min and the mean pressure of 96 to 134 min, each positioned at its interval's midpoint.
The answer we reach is -0.150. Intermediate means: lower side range 1.73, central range 1.63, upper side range 1.16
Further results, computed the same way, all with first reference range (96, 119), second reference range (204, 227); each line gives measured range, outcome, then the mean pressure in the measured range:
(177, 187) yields -0.15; 1.47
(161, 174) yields -0.17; 1.61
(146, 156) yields -0.13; 1.66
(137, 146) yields -0.05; 1.6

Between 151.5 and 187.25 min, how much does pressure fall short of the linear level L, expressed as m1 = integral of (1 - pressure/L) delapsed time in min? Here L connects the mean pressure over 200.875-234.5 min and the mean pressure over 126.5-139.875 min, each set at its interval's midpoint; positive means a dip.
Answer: -3.7 min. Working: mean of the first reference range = 1.64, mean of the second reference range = 1.14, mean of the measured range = 1.57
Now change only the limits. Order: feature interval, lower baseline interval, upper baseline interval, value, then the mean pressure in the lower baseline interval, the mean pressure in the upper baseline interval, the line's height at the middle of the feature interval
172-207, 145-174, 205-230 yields 5.4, 1.63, 1.14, 1.37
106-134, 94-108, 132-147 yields -0.4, 1.77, 1.61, 1.69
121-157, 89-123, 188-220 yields -3.6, 1.76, 0.995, 1.5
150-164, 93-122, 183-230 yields -2.3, 1.75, 1.08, 1.42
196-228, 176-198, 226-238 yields 8.8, 1.27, 1.49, 1.39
